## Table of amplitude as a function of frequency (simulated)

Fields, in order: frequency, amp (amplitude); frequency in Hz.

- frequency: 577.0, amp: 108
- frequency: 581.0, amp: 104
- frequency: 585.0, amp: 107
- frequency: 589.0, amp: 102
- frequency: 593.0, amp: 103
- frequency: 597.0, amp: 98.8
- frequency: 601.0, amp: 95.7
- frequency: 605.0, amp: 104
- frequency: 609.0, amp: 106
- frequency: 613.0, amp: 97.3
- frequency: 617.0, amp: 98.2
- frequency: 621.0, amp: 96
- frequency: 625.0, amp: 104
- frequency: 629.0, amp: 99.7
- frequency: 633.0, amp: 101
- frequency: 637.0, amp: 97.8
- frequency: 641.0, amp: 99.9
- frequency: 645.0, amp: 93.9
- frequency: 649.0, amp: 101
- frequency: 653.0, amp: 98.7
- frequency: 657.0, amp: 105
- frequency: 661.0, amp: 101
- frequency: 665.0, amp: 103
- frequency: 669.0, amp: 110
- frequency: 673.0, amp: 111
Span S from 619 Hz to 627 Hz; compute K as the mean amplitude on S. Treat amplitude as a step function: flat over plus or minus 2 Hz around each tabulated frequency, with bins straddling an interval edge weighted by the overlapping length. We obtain 100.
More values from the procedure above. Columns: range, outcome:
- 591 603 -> 99.2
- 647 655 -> 99.8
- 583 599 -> 103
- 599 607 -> 99.8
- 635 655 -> 98.3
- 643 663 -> 99.9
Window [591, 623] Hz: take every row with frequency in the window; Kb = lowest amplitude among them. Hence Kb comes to 95.7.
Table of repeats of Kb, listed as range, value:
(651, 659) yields 98.7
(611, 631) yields 96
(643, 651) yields 93.9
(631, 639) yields 97.8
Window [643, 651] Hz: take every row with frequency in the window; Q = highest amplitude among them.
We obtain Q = 101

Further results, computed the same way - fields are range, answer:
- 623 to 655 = 104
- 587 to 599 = 103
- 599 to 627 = 106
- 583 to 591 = 107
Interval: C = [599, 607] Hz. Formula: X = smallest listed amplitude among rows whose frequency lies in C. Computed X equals 95.7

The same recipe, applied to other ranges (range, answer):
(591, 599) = 98.8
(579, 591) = 102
